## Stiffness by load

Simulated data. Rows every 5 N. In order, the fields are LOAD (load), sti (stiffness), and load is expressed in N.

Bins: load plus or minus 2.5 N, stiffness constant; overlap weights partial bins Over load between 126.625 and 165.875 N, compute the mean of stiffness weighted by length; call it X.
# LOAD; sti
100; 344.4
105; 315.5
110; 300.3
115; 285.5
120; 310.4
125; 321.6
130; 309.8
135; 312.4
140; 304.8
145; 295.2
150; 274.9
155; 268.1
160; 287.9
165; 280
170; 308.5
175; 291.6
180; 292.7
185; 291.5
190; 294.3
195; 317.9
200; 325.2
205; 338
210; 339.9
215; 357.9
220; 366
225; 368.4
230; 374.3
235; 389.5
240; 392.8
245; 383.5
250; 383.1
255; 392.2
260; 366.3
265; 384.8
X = 293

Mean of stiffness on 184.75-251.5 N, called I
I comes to 353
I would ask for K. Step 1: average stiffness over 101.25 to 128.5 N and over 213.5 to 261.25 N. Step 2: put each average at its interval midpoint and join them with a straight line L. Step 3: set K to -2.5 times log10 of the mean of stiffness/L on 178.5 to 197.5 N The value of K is 0.17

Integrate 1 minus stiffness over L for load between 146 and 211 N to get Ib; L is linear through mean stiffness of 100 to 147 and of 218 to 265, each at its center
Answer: 8.0 N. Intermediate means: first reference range 308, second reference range 380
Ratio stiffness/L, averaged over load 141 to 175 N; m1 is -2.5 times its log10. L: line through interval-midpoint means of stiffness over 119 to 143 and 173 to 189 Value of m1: 0.05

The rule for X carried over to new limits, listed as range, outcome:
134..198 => 294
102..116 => 304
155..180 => 290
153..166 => 279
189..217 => 330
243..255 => 385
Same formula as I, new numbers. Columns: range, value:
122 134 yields 315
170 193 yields 295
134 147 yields 304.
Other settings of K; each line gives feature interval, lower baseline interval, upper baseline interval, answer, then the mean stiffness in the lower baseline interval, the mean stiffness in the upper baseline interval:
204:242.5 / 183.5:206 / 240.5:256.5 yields -0.05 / 313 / 387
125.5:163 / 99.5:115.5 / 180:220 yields 0.08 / 311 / 324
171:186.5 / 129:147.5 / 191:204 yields 0.08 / 305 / 320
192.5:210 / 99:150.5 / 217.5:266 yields 0.08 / 307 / 380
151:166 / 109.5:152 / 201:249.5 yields 0.16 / 302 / 367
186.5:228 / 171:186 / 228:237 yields 0.01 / 294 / 382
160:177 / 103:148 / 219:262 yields 0.14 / 306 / 380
